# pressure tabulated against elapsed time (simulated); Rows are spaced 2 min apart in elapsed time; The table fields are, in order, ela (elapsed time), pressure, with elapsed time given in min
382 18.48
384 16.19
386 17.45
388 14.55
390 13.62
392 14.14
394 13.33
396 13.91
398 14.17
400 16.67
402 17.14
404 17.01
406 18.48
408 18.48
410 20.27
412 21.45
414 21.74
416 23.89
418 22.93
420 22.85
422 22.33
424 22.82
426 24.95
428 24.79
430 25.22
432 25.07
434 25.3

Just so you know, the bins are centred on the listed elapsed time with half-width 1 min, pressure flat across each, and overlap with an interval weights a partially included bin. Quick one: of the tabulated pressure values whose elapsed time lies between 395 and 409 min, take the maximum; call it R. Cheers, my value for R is 18.48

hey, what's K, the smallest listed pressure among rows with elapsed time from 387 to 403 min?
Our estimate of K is 13.33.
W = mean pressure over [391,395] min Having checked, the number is 13.7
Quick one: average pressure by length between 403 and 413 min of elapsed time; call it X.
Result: 19.1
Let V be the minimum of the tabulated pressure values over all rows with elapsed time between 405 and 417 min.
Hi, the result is 18.48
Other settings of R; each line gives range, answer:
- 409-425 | 23.89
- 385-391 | 17.45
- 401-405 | 17.14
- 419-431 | 25.22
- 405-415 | 21.74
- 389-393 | 14.14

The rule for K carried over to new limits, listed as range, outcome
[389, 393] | 13.62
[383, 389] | 14.55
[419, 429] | 22.33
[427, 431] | 24.79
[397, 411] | 14.17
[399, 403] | 16.67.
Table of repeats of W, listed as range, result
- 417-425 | 22.7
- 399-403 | 16.9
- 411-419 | 22.5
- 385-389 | 16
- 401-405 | 17.1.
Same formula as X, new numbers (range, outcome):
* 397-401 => 15.4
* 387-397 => 13.9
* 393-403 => 15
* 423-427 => 23.9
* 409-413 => 20.9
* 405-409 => 18.5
